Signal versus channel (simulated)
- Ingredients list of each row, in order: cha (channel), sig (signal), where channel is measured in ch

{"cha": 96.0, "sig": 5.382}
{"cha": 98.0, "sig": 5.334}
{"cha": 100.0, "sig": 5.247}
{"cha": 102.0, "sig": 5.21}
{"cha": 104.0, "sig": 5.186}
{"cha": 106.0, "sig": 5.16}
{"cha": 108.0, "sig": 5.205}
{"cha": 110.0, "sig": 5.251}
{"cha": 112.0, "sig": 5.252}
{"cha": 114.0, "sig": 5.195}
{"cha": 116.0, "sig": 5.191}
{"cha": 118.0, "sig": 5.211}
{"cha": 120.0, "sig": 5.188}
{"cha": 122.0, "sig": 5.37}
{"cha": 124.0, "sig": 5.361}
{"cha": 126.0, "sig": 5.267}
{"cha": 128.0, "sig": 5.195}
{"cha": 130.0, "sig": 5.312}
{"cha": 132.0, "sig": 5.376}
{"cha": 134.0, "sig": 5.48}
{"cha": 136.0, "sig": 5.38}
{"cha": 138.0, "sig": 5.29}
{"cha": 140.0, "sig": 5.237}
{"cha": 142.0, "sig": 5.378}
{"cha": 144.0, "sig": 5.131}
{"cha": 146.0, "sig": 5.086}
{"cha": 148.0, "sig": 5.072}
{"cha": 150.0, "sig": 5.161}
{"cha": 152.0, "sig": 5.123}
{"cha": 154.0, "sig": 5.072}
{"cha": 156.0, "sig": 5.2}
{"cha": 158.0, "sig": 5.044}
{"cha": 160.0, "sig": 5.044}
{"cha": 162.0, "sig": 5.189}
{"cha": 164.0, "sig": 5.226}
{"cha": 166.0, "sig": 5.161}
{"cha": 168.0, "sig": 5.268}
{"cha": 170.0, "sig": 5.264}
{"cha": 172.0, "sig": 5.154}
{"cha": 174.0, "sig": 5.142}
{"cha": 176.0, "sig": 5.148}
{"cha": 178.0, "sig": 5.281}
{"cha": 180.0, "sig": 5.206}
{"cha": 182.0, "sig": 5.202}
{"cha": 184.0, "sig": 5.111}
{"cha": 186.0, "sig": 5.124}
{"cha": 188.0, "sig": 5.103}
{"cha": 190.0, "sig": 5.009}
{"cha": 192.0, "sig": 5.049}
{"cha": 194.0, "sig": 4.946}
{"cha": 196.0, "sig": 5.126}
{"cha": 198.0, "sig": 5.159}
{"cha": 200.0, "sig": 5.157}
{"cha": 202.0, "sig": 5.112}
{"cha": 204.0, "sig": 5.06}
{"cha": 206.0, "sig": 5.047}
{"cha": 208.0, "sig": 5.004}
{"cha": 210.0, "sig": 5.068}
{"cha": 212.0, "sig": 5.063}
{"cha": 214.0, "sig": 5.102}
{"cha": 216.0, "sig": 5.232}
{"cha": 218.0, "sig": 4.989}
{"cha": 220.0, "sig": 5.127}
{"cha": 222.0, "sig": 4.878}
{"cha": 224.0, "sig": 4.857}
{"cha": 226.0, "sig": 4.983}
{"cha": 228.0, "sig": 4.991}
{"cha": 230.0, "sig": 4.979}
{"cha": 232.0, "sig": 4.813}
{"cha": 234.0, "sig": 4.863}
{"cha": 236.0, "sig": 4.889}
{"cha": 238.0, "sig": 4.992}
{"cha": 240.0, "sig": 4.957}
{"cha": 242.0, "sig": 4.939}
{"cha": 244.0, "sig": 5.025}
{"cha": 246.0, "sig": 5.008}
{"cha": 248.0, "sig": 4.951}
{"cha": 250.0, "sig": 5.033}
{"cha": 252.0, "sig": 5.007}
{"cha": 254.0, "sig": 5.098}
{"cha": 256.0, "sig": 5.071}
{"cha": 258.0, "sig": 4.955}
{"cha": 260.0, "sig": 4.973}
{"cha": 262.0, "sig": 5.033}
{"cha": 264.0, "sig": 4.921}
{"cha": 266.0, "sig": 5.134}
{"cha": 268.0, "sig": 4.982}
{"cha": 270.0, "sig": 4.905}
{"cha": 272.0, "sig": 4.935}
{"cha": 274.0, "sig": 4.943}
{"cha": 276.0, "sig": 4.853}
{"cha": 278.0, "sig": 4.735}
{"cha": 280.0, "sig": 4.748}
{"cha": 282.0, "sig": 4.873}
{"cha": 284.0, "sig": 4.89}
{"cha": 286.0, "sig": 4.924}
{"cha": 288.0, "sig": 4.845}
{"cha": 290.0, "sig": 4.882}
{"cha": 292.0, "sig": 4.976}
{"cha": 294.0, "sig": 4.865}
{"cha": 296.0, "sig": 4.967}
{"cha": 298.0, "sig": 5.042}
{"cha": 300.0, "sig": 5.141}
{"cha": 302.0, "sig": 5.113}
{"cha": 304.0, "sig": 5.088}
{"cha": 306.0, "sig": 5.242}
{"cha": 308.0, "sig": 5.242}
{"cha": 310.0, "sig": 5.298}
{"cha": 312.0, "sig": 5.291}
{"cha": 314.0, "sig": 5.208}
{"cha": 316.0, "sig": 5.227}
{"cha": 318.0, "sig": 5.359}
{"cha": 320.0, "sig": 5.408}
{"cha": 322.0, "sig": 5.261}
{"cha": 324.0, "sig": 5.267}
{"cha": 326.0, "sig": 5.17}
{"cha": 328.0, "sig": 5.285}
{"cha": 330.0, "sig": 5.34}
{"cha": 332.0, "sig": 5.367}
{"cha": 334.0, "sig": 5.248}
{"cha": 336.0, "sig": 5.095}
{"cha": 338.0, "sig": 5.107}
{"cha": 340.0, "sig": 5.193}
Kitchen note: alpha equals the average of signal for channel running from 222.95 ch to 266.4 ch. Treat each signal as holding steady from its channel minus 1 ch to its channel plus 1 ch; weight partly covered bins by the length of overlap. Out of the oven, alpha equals 4.97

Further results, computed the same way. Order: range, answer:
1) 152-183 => 5.17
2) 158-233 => 5.09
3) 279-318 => 5.05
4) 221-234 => 4.91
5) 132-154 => 5.23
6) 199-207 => 5.09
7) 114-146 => 5.28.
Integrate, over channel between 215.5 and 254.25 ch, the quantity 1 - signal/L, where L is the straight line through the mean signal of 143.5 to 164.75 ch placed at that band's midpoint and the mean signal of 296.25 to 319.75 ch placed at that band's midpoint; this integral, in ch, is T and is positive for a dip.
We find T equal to 1.4 ch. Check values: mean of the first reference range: 5.12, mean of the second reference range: 5.2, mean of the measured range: 4.98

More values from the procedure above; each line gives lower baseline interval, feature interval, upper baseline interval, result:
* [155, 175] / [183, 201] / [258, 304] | 0.1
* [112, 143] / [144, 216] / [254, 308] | 0.8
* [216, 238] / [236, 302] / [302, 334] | 1.8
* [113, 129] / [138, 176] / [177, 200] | 0.1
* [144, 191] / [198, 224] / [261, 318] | 0.2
